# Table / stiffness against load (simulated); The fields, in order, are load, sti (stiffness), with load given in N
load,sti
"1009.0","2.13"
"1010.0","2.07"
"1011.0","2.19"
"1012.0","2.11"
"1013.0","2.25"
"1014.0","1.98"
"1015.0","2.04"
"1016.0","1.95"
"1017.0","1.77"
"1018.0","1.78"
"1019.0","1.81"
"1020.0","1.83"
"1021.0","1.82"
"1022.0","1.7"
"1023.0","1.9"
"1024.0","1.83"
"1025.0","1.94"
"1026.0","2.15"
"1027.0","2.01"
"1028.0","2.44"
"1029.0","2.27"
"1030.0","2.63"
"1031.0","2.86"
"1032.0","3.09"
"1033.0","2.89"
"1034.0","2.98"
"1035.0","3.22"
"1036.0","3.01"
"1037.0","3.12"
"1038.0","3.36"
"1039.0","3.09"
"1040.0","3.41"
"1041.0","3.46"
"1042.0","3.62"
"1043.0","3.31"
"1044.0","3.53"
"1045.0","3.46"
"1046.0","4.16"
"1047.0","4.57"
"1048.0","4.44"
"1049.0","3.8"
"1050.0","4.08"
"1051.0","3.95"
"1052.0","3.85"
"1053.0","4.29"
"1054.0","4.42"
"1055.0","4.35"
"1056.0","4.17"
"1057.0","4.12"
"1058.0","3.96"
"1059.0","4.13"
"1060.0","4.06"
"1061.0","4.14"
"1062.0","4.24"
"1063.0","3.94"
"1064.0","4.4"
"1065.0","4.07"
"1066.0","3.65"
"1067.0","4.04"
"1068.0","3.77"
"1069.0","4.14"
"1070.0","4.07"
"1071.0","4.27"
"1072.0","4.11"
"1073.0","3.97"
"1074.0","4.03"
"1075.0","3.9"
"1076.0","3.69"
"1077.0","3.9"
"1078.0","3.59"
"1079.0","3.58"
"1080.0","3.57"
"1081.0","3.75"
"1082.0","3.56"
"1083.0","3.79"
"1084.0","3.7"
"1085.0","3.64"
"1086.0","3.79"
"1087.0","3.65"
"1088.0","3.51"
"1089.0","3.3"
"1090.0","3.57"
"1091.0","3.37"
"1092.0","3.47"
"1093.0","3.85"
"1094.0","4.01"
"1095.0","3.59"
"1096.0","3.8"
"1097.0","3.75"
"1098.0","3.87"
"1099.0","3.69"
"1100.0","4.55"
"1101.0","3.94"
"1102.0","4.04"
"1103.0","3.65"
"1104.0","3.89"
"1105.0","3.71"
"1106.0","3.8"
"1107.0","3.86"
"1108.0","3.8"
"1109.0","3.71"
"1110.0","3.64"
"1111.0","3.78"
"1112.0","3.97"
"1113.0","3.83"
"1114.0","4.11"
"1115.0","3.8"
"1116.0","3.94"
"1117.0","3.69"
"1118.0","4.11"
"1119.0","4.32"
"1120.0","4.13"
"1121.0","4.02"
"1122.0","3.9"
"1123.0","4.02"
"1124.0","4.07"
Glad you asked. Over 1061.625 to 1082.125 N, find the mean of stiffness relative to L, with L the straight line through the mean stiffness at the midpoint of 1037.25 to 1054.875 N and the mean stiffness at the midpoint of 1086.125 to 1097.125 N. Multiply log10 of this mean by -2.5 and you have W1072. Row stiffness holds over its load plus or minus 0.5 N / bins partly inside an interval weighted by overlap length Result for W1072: -0.061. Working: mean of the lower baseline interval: 3.81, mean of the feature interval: 3.92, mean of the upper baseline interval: 3.63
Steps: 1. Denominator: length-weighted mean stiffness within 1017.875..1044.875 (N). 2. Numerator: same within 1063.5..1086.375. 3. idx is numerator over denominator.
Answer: 1.46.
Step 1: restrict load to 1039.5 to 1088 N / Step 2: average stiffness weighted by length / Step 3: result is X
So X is 3.91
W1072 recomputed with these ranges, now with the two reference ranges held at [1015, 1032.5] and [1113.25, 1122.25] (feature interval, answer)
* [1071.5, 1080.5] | -0.207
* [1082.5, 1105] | -0.069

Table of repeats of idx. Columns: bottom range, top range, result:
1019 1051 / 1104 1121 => 1.31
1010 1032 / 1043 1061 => 1.95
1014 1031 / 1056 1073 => 2.02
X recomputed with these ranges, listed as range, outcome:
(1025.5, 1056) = 3.41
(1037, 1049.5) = 3.66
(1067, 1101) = 3.79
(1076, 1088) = 3.68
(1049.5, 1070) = 4.09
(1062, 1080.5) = 3.94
